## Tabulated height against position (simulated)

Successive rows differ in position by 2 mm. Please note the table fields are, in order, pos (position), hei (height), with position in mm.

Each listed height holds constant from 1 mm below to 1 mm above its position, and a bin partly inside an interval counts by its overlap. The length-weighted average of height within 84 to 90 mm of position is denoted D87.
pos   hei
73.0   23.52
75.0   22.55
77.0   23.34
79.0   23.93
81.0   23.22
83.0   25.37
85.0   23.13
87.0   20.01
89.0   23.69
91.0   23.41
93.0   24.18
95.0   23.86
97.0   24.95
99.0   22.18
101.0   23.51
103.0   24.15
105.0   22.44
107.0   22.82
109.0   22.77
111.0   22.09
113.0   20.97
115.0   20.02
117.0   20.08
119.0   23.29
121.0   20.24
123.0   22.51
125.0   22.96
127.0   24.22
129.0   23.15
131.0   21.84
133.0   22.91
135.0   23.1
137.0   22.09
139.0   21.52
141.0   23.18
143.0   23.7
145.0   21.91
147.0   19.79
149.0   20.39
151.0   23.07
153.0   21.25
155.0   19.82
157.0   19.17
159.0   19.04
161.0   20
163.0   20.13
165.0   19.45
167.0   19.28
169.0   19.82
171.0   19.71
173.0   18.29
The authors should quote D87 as 22.3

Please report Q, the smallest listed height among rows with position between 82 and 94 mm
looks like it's 20.01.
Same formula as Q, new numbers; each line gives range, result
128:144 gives 21.52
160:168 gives 19.28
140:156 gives 19.79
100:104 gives 23.51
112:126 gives 20.02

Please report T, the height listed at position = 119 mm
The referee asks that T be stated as 23.29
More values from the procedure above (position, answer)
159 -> 19.04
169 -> 19.82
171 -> 19.71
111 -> 22.09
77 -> 23.34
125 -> 22.96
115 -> 20.02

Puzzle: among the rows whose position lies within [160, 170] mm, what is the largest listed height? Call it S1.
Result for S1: 20.13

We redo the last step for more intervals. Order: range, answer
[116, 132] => 24.22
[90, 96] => 24.18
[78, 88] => 25.37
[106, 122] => 23.29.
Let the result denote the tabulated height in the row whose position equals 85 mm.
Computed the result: 23.13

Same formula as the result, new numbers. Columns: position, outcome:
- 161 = 20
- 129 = 23.15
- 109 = 22.77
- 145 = 21.91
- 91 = 23.41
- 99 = 22.18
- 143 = 23.7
